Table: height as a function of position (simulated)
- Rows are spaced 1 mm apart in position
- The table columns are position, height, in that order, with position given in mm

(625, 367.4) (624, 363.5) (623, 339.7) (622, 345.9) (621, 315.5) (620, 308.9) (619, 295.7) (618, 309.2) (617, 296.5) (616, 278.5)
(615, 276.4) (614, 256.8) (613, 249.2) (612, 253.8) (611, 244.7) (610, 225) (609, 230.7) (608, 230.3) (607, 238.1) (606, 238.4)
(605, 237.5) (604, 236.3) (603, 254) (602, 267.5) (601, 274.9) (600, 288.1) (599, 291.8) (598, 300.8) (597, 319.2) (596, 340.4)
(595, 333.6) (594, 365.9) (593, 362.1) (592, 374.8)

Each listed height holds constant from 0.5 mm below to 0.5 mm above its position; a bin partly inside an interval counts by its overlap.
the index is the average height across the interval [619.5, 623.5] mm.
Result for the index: 328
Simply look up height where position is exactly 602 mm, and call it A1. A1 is 267.5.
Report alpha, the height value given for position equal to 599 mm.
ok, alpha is 291.8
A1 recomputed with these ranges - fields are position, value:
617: 296.5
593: 362.1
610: 225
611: 244.7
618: 309.2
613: 249.2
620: 308.9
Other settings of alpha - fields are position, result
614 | 256.8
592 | 374.8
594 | 365.9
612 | 253.8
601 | 274.9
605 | 237.5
